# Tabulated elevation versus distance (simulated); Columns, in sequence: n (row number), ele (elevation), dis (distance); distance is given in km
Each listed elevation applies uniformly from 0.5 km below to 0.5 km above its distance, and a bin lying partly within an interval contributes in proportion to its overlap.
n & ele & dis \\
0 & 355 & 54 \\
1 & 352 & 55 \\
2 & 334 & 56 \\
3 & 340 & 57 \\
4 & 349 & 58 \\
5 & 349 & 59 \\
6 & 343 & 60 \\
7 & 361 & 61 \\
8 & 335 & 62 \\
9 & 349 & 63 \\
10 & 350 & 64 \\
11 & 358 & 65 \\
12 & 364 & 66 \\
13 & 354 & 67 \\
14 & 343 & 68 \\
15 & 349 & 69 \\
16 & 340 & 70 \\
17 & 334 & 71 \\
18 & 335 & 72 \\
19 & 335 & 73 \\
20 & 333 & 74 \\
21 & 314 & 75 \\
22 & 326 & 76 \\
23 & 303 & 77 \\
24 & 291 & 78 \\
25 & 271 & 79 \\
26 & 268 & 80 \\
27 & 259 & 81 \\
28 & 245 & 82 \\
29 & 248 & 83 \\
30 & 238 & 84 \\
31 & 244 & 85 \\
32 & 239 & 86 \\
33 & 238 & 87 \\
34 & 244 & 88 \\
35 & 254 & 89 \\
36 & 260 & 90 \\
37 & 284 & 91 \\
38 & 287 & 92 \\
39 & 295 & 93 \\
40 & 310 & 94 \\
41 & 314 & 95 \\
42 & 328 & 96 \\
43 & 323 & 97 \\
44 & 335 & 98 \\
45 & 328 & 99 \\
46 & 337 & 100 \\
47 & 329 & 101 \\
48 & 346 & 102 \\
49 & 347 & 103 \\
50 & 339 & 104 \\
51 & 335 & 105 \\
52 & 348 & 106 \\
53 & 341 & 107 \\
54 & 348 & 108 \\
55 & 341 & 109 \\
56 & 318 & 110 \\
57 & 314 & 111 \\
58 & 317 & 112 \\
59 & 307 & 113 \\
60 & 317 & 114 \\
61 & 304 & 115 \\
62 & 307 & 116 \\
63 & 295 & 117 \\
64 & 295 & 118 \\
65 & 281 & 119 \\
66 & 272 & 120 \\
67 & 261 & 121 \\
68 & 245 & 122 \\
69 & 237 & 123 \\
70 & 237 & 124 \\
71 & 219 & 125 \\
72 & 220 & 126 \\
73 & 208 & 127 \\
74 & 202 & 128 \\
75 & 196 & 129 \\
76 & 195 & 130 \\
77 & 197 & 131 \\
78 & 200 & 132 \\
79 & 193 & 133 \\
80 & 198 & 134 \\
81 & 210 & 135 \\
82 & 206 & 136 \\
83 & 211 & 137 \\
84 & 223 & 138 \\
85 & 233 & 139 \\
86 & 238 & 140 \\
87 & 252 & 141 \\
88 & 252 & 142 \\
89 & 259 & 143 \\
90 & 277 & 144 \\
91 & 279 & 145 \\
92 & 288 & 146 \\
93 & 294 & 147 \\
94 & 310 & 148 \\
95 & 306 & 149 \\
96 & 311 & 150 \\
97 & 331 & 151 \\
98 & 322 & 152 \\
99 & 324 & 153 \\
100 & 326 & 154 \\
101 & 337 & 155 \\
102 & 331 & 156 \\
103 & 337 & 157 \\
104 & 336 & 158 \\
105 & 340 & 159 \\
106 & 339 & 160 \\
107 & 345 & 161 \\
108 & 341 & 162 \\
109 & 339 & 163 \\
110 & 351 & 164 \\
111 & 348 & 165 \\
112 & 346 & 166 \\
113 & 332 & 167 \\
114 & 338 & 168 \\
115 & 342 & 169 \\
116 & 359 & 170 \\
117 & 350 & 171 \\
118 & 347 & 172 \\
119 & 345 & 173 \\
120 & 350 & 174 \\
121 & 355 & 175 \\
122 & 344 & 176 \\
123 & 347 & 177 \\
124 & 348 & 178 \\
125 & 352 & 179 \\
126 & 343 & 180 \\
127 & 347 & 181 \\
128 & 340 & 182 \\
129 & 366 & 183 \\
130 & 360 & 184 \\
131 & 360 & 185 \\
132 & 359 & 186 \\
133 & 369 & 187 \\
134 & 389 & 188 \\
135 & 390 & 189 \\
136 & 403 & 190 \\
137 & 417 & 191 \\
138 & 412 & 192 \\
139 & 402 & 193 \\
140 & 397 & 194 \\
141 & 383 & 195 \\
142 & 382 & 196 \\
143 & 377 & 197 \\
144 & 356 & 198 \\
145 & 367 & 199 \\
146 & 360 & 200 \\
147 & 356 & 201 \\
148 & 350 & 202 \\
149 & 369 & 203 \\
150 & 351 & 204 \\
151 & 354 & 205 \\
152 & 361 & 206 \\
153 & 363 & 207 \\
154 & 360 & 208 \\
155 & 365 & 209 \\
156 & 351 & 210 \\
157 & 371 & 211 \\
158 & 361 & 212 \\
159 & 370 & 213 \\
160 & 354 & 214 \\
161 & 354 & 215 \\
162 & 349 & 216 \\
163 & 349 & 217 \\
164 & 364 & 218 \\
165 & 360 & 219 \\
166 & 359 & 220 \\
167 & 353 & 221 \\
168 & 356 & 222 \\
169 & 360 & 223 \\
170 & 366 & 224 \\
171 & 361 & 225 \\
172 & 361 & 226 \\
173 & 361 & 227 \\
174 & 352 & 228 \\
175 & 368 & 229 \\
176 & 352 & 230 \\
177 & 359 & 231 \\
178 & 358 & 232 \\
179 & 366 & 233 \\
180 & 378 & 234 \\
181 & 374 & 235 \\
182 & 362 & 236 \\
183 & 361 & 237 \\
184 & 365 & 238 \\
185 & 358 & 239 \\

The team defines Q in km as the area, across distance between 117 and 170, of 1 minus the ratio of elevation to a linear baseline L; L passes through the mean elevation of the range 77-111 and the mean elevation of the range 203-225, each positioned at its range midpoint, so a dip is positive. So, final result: 7.6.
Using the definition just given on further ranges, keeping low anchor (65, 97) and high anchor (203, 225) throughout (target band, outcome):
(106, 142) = 6.7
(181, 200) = -1.6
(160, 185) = -0.6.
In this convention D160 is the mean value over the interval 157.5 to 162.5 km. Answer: 340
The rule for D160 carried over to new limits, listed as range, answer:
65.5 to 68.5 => 354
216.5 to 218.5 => 356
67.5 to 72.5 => 340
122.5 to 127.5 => 224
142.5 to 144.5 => 268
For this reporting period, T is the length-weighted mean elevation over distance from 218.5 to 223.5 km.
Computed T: 358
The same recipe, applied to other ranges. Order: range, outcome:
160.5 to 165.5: 345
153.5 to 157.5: 333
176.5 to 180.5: 348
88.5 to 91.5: 266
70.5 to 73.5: 335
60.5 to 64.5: 349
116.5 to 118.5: 295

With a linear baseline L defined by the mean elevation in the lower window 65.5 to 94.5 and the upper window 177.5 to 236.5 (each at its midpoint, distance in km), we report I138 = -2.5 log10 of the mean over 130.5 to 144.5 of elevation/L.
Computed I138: 0.403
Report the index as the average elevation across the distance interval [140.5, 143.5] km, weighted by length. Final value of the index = 254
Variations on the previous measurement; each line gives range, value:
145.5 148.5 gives 297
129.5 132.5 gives 197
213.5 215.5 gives 354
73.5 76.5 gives 324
